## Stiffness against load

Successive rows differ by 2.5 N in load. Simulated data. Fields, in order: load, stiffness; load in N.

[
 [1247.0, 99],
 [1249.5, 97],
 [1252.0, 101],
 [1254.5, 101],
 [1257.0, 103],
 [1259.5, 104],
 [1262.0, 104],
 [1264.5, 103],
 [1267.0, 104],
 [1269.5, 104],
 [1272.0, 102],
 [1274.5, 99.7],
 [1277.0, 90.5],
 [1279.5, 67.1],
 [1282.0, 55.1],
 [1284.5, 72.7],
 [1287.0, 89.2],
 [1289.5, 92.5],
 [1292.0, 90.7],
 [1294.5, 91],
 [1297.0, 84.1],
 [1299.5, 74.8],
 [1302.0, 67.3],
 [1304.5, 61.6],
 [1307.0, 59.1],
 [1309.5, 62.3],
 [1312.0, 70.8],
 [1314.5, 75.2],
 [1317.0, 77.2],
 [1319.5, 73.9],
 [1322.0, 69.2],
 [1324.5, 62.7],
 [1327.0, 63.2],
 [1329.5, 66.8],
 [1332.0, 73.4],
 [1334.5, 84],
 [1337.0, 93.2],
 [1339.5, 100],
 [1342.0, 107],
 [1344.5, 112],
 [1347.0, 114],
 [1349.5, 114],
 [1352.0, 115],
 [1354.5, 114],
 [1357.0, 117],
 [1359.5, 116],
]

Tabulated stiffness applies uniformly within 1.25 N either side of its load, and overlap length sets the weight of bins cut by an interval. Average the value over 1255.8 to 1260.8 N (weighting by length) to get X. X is 104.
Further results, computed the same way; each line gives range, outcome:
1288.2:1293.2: 91.6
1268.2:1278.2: 99.1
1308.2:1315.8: 69.4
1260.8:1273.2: 103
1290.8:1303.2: 81.6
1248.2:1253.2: 99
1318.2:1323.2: 71.6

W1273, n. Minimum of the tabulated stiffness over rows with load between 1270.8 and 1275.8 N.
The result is 99.7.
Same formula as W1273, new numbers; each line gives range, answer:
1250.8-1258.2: 101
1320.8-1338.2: 62.7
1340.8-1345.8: 107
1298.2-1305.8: 61.6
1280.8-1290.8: 55.1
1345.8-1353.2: 114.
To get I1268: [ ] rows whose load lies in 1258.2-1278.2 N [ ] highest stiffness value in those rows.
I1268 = 104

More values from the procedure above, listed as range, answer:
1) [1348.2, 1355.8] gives 115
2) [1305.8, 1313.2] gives 70.8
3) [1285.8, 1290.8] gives 92.5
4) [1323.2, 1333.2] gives 73.4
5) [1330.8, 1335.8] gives 84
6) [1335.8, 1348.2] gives 114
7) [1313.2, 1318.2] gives 77.2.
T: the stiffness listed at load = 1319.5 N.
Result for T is 73.9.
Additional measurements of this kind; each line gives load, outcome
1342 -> 107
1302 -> 67.3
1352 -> 115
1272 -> 102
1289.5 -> 92.5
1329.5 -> 66.8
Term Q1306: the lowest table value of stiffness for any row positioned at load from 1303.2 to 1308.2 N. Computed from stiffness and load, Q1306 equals 59.1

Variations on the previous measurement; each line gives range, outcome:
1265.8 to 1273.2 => 102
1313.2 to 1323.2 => 69.2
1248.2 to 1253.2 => 97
